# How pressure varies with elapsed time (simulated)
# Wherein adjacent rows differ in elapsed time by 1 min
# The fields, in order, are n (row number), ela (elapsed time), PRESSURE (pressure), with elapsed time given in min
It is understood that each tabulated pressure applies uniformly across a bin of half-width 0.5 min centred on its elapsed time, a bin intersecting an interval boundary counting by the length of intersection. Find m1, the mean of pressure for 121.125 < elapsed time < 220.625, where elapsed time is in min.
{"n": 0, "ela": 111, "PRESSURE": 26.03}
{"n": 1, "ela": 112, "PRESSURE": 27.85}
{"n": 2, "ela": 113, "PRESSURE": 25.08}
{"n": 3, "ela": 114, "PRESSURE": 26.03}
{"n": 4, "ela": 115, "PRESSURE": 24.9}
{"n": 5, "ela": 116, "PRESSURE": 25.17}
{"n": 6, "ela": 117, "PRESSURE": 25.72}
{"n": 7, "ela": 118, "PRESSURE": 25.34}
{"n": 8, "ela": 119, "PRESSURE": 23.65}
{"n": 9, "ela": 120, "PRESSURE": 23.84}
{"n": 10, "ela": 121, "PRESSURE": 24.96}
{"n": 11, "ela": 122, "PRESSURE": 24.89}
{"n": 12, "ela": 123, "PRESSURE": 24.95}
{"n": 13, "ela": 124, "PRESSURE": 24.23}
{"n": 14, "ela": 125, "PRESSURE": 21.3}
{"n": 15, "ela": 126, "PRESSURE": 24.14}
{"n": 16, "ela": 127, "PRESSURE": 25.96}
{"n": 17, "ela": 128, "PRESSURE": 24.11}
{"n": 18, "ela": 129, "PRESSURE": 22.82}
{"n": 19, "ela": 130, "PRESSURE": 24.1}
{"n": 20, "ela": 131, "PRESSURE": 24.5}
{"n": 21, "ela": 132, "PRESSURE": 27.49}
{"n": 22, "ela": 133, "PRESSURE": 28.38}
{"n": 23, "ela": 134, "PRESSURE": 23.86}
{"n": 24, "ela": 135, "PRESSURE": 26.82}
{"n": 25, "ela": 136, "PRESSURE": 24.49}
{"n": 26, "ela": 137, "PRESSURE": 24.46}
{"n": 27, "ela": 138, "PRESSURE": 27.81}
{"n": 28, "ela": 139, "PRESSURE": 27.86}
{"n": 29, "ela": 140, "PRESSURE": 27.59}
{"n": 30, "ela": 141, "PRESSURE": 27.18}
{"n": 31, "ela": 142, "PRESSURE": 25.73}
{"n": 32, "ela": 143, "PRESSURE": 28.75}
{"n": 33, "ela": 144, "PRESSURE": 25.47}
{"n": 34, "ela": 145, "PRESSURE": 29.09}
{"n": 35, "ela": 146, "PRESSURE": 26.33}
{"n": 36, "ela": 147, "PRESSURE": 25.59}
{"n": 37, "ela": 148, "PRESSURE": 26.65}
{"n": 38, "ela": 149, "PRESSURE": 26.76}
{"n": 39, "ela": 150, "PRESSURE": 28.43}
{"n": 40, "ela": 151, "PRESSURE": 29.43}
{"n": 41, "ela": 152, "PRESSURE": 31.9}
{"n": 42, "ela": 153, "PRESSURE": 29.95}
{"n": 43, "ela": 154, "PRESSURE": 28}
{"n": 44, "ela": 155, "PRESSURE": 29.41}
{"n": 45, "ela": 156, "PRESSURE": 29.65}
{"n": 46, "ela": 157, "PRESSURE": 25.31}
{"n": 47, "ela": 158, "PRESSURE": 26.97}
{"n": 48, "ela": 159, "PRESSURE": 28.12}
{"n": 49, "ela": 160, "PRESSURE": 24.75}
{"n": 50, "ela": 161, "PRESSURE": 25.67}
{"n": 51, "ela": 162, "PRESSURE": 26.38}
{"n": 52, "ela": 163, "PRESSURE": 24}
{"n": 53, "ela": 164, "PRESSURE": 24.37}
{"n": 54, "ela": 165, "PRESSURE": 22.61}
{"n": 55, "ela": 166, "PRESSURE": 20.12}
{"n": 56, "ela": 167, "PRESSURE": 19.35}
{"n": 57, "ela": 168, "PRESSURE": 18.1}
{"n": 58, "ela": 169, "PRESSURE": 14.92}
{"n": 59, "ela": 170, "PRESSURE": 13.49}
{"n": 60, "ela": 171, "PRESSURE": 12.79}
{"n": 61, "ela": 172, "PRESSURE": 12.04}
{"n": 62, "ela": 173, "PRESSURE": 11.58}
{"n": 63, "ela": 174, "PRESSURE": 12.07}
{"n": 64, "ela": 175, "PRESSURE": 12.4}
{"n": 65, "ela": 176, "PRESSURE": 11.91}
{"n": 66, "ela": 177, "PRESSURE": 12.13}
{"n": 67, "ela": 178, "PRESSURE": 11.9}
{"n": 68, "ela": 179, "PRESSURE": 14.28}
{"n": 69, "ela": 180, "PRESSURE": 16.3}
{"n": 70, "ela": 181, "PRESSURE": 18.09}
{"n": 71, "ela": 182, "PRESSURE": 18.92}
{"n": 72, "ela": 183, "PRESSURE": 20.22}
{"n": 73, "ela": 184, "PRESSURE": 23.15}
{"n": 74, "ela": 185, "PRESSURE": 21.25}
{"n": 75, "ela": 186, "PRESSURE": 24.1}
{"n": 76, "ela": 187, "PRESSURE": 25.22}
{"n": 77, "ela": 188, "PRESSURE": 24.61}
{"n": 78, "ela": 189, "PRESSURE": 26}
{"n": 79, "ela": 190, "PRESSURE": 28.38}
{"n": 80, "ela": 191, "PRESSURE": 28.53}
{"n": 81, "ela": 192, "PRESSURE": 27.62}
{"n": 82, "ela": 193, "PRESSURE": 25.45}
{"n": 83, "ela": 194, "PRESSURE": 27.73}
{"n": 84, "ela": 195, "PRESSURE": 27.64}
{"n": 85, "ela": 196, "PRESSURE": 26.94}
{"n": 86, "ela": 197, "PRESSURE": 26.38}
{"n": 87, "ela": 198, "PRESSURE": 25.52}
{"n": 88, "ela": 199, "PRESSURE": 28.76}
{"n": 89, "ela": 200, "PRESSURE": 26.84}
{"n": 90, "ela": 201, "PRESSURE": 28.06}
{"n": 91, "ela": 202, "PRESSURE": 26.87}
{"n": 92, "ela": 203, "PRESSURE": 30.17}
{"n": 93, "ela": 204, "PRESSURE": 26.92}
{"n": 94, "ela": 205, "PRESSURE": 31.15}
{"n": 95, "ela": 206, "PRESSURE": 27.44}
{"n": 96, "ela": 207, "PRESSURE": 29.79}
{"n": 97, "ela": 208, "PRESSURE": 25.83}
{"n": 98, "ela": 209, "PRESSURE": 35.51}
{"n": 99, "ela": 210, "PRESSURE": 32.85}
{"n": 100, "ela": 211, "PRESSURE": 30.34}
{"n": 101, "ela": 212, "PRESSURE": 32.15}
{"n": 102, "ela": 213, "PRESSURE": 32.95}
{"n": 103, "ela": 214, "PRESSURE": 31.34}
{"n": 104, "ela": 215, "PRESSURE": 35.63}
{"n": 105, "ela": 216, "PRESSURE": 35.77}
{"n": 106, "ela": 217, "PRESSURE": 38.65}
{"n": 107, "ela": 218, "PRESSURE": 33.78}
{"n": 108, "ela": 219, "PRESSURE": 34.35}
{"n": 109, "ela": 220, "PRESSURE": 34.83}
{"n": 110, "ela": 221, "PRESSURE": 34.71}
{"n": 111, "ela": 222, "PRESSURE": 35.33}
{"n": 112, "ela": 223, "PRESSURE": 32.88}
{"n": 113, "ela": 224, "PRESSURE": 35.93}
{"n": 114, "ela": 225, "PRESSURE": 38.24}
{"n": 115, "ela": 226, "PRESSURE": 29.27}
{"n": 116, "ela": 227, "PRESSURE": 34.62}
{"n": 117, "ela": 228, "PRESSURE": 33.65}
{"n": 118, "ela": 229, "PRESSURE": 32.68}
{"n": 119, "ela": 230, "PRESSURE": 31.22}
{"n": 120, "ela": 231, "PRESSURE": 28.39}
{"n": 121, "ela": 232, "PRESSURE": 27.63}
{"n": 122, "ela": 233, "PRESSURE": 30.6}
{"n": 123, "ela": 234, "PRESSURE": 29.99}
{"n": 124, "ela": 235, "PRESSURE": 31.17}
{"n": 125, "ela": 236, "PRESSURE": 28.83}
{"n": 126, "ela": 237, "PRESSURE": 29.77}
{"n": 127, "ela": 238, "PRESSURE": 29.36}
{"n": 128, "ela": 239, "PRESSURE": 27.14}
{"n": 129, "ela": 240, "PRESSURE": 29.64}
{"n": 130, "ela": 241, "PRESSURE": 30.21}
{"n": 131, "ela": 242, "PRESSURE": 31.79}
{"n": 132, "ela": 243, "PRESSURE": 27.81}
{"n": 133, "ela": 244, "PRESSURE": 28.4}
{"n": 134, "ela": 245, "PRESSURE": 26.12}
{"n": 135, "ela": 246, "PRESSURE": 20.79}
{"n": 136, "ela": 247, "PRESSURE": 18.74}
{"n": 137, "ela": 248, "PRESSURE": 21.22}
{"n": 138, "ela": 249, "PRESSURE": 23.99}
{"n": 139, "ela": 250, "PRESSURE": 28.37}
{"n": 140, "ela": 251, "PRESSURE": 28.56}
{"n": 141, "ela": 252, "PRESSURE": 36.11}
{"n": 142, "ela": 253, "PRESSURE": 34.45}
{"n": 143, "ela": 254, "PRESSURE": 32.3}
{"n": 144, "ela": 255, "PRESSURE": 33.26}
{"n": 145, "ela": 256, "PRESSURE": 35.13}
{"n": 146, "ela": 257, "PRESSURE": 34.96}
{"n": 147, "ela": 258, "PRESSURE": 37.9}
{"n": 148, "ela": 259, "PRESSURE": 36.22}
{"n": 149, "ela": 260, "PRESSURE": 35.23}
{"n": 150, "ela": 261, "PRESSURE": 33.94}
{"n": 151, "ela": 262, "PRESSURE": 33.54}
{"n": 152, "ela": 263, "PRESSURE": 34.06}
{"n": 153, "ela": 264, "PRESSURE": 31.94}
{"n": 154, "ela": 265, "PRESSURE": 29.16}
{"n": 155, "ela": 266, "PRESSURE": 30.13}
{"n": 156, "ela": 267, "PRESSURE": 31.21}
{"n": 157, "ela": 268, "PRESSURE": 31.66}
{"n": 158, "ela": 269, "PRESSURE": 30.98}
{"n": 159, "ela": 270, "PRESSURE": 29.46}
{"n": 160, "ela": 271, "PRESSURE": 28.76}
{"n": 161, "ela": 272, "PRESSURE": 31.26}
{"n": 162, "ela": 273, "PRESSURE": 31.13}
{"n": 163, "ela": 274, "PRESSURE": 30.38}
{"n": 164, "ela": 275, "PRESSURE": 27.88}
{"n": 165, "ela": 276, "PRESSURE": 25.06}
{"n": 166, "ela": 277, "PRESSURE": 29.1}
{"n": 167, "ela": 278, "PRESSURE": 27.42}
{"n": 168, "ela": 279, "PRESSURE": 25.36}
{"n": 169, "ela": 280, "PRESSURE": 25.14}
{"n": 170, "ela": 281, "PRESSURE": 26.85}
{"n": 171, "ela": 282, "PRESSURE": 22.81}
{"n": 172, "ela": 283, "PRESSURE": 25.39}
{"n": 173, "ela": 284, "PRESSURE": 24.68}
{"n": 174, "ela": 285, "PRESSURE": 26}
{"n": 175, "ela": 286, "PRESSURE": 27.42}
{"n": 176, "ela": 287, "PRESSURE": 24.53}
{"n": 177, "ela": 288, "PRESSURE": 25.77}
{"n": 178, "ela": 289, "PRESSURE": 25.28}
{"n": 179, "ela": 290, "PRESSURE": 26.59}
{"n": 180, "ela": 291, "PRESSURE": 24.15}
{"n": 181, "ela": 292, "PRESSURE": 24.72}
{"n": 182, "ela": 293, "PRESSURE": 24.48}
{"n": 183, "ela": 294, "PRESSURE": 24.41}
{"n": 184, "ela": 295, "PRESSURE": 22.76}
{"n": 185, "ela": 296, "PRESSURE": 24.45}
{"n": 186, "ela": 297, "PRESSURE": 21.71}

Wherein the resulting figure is 25.3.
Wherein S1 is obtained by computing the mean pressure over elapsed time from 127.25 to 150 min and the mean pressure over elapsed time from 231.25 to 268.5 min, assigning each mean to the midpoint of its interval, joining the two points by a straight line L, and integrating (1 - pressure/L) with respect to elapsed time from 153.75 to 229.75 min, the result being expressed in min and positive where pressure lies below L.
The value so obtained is 6.3 min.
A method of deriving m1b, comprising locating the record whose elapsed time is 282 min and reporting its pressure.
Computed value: 22.81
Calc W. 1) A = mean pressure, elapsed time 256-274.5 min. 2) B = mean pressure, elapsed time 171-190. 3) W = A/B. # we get 1.83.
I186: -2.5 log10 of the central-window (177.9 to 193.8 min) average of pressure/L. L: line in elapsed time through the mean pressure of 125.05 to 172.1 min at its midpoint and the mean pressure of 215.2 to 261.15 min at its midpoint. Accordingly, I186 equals 0.23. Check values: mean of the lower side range 25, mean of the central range 22.5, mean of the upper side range 31.4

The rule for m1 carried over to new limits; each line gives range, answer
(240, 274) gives 30.6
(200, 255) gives 30.6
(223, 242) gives 31.1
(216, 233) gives 33.5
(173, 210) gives 23.7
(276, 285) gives 25.8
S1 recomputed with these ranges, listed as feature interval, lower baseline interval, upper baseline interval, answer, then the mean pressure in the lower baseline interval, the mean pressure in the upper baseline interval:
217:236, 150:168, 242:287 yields -3.2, 26.1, 29.3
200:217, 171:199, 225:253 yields -4.5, 20.8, 29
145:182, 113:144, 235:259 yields 7.0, 25.4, 29.5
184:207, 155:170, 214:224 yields 2.5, 23.5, 35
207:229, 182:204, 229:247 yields -5.0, 26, 28.6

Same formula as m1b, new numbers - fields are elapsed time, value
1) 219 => 34.35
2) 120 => 23.84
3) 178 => 11.9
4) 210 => 32.85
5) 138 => 27.81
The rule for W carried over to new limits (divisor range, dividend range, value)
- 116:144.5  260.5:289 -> 1.13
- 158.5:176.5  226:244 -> 1.62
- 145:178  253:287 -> 1.36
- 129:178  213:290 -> 1.29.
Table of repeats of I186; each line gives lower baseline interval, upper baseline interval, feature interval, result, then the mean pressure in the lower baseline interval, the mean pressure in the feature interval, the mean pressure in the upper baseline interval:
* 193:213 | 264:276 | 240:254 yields 0.07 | 28.8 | 27.7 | 30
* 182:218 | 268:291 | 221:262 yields -0.12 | 28.4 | 30.9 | 27.2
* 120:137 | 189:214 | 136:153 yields -0.07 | 24.8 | 27.4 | 28.7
